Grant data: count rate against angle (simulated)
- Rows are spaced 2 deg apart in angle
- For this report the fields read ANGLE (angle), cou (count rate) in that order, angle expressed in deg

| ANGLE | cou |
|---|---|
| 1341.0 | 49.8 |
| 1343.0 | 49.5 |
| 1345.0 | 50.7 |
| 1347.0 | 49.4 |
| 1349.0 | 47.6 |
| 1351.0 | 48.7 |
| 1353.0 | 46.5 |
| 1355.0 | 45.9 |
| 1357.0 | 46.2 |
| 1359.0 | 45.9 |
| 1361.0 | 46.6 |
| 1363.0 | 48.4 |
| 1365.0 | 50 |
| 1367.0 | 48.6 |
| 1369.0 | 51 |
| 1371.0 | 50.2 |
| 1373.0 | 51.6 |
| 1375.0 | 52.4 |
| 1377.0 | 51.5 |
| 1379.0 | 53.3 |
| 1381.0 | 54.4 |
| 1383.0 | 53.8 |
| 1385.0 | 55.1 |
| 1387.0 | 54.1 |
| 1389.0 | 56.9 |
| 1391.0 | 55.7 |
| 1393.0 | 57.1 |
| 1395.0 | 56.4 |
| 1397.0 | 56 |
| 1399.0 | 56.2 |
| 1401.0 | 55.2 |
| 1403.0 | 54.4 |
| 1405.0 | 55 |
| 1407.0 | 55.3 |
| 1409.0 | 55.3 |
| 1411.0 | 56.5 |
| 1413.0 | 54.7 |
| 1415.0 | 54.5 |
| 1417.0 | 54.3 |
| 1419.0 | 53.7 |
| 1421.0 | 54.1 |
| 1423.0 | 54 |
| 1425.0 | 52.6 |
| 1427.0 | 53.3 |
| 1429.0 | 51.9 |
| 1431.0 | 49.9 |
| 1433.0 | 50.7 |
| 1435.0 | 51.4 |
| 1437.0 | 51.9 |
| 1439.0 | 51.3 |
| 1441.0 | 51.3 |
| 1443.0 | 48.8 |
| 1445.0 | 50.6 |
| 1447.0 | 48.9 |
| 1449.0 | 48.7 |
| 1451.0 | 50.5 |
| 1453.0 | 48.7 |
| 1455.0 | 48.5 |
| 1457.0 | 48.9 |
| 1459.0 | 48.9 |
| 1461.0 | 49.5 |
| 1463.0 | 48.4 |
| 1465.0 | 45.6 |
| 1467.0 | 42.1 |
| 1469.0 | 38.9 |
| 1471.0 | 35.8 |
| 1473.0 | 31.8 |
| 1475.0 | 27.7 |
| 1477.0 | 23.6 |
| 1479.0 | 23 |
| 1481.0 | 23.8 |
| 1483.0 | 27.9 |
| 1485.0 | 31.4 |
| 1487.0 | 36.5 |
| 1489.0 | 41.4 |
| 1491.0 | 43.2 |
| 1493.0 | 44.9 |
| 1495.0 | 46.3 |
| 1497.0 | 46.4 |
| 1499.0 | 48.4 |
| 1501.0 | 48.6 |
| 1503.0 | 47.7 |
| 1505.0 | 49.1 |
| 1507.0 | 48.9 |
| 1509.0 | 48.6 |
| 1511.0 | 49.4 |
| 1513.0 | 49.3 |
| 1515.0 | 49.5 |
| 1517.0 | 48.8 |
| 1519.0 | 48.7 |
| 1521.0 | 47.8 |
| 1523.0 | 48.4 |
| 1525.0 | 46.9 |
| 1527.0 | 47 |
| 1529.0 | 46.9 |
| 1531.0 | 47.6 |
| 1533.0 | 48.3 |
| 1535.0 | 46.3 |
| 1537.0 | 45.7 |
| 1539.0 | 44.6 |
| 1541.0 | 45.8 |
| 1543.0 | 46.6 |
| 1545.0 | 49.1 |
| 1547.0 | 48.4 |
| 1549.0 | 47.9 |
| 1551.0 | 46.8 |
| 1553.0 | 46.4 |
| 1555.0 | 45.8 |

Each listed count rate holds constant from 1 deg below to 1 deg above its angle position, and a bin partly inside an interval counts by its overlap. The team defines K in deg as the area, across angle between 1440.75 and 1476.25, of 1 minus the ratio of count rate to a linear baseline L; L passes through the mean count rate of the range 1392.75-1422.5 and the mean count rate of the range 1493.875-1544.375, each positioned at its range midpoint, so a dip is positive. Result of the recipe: 4.7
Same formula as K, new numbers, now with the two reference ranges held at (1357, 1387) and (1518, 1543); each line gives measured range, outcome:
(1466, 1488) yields 7.8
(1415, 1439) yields -1.5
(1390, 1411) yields -2.3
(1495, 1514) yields -0.3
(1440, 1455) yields -0.2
